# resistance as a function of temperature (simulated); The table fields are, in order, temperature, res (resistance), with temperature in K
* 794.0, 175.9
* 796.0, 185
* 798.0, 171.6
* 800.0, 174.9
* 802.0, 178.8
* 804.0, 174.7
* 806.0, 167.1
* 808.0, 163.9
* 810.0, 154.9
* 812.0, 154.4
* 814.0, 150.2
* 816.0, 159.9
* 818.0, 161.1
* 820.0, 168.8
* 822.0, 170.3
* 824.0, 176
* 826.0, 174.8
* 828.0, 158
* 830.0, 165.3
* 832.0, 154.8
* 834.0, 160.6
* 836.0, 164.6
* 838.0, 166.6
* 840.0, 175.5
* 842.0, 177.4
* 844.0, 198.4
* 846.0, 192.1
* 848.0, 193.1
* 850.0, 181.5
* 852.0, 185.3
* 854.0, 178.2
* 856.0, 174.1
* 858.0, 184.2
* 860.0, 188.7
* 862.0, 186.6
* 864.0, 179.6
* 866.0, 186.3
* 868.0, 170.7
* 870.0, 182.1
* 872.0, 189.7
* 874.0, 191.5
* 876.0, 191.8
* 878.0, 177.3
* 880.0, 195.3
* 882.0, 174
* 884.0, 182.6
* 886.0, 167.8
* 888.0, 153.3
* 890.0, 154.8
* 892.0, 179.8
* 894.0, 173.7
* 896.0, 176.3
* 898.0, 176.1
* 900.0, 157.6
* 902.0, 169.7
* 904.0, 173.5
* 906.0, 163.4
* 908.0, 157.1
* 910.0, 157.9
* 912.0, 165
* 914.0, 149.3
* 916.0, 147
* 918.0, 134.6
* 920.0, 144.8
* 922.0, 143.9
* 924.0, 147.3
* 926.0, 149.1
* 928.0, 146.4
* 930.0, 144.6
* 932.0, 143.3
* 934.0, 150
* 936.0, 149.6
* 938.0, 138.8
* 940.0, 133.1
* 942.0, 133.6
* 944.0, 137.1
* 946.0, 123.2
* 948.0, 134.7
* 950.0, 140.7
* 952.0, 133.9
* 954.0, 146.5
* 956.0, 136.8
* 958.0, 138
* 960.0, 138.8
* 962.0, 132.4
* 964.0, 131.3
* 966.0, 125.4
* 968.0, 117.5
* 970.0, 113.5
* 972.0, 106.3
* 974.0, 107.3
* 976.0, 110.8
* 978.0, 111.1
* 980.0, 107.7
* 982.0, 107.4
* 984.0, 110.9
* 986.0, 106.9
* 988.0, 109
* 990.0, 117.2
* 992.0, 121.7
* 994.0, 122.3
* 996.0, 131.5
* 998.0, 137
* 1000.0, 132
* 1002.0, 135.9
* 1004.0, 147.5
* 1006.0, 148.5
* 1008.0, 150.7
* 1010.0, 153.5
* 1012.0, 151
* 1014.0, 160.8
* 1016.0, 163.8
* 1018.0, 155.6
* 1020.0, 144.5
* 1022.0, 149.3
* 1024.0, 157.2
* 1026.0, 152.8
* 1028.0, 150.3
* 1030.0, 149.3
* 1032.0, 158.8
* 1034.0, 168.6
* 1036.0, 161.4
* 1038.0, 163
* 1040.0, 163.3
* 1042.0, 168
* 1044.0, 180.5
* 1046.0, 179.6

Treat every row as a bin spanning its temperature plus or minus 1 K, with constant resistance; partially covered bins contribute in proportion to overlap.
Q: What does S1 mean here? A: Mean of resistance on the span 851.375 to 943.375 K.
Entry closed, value 165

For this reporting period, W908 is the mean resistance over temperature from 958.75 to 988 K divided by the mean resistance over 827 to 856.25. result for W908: 0.66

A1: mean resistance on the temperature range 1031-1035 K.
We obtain 164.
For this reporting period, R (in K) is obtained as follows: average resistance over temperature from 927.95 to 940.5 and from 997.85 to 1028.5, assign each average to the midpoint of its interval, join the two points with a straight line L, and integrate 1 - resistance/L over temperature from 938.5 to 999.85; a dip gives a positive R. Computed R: 9.2 K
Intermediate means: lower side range 144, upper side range 150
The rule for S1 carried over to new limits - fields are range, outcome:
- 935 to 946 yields 137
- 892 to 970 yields 146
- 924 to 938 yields 147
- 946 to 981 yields 125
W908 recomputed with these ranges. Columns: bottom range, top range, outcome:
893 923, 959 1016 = 0.80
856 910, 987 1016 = 0.78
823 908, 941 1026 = 0.75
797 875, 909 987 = 0.77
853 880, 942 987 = 0.67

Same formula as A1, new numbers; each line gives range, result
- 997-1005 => 138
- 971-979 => 109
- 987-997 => 120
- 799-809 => 172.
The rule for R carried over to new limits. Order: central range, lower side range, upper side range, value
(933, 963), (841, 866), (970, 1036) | 3.11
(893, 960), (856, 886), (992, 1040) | 8.57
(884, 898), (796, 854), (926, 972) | -1.59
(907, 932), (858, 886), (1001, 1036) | 3.61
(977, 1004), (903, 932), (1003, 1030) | 5.67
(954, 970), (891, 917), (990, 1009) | 1.72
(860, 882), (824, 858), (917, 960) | -2.70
